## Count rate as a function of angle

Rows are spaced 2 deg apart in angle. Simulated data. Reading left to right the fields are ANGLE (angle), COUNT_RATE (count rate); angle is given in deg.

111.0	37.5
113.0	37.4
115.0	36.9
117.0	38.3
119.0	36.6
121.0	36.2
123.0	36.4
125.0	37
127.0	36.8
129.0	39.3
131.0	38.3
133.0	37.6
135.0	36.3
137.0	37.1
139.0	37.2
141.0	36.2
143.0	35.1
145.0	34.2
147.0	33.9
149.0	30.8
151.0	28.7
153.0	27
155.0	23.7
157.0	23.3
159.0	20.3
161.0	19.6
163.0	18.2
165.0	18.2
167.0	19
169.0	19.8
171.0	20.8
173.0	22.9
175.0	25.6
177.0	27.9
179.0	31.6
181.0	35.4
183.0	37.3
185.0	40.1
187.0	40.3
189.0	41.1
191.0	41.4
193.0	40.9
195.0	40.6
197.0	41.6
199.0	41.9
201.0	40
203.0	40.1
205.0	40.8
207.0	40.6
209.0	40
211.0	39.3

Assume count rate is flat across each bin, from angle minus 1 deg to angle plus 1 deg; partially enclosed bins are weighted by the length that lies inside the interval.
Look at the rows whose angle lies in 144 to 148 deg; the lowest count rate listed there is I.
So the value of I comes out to 33.9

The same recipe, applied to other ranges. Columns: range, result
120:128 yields 36.2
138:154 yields 27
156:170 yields 18.2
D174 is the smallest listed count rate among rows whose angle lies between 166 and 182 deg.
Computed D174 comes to 19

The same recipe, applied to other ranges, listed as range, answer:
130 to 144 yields 35.1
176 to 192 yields 27.9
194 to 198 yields 40.6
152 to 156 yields 23.7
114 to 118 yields 36.9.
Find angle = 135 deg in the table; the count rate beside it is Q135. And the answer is 36.3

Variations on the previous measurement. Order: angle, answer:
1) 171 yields 20.8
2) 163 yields 18.2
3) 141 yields 36.2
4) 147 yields 33.9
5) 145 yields 34.2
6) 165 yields 18.2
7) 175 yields 25.6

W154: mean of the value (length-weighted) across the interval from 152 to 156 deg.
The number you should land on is 25.4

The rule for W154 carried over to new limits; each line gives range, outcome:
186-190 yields 40.7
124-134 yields 37.8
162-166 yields 18.2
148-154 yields 28.8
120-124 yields 36.3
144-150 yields 33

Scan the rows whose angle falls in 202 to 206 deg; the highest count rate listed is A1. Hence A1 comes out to 40.8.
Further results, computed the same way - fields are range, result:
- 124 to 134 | 39.3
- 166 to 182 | 35.4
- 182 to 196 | 41.4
